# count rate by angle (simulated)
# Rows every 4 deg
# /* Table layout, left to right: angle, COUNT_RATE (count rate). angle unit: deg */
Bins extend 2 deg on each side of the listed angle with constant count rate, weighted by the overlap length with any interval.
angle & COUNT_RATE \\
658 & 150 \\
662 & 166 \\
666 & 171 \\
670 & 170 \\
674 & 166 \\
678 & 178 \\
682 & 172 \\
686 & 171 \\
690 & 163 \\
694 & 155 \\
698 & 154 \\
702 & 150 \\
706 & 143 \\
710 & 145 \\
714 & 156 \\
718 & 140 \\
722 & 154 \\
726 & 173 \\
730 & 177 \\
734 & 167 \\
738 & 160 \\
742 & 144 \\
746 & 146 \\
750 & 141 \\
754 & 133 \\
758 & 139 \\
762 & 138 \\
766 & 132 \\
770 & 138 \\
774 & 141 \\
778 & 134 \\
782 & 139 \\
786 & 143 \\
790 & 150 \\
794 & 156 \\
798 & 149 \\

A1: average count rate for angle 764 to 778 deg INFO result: 137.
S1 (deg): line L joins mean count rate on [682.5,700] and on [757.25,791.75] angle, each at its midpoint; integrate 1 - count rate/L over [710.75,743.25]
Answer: -1.43 deg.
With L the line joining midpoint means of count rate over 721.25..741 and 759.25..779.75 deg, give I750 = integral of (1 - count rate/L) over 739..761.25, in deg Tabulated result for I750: 1.5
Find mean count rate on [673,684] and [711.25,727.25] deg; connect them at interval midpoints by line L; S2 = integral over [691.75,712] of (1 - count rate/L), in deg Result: 1.6 deg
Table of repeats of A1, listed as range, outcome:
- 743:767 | 139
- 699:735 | 156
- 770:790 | 140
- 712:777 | 148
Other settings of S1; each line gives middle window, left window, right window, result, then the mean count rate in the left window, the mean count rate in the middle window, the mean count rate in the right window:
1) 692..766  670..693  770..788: 2.0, 169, 150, 139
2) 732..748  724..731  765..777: 1.0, 175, 154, 137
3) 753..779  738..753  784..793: 1.7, 145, 137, 148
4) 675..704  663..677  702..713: -1.1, 169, 163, 146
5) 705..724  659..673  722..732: 2.5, 167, 148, 171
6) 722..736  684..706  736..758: -2.0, 157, 170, 144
